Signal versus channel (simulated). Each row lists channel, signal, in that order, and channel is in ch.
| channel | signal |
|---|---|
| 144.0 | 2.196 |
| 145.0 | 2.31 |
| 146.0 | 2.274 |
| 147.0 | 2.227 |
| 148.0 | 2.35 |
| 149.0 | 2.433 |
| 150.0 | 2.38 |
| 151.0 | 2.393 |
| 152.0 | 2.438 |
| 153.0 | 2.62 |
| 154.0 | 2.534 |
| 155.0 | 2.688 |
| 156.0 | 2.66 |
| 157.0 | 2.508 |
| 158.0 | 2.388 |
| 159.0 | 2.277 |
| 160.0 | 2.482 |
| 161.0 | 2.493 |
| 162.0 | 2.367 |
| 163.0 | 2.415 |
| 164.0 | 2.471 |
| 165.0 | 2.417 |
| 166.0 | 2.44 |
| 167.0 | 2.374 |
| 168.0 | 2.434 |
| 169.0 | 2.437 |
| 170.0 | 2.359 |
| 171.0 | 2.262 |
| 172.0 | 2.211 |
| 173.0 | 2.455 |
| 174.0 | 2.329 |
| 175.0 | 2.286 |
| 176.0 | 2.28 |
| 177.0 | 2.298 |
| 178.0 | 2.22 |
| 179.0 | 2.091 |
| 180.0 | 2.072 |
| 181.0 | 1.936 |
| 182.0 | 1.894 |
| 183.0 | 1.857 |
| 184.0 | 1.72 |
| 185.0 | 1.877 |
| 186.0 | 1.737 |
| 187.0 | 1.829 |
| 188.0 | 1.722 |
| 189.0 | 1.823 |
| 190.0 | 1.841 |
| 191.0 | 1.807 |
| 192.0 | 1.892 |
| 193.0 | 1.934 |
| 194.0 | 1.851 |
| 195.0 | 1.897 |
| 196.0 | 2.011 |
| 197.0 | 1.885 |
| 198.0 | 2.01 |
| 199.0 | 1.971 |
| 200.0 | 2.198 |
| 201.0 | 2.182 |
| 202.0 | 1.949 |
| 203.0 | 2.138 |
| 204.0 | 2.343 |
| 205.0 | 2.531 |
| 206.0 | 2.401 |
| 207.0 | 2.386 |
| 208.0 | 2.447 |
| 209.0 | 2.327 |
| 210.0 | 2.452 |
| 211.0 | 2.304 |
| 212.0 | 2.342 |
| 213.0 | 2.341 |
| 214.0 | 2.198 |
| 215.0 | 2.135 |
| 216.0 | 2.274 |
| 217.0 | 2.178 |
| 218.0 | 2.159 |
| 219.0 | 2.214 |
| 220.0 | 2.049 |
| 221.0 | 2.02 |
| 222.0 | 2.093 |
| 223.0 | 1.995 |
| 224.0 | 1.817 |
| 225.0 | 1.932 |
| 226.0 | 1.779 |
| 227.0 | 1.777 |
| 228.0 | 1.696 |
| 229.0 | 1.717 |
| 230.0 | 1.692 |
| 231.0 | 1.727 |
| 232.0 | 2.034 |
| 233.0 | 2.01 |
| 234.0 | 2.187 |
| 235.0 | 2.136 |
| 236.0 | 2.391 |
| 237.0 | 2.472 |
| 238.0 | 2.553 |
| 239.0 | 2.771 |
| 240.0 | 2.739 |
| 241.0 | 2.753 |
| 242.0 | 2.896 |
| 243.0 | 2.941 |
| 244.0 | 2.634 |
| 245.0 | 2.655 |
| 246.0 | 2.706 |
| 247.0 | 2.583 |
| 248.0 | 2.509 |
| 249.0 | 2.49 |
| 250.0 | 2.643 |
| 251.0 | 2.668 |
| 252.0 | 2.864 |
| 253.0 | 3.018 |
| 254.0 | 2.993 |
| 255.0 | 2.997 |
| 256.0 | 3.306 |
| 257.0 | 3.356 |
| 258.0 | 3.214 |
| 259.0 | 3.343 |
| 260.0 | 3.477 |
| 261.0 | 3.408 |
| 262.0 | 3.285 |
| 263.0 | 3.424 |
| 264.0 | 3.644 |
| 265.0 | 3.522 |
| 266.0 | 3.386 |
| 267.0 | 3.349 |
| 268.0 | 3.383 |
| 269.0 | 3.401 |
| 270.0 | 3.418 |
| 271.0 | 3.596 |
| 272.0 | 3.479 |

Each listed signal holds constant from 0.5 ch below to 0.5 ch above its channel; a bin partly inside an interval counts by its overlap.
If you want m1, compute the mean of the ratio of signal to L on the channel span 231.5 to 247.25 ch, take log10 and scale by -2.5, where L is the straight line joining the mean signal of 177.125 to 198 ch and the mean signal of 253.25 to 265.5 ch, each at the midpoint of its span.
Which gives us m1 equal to 0.16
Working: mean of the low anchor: 1.9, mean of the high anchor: 3.32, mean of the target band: 2.53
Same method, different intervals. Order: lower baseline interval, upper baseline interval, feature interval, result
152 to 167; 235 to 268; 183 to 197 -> 0.39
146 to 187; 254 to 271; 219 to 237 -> 0.45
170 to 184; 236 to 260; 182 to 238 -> 0.20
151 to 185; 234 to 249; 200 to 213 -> 0.07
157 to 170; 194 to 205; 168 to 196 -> 0.10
